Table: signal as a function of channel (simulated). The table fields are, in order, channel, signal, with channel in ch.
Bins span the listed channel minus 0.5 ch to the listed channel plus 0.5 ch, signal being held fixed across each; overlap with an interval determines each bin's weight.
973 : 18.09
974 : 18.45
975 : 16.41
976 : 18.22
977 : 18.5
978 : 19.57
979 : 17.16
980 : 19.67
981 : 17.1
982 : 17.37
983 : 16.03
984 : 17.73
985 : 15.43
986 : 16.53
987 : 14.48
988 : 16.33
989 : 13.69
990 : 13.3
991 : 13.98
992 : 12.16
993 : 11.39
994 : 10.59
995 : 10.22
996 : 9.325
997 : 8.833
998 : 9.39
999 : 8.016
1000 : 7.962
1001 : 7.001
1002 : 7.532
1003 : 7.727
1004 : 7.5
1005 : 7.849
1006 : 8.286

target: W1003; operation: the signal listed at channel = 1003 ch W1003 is 7.727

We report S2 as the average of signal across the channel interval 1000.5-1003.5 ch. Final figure 7.42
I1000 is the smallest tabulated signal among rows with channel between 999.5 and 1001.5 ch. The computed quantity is 7.001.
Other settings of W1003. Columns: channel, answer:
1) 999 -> 8.016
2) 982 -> 17.37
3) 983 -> 16.03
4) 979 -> 17.16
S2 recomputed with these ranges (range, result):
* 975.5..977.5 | 18.4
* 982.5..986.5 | 16.4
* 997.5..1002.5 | 7.98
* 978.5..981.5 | 18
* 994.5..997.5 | 9.46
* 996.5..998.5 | 9.11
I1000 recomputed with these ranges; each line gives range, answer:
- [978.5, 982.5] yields 17.1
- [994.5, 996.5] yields 9.325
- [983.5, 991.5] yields 13.3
